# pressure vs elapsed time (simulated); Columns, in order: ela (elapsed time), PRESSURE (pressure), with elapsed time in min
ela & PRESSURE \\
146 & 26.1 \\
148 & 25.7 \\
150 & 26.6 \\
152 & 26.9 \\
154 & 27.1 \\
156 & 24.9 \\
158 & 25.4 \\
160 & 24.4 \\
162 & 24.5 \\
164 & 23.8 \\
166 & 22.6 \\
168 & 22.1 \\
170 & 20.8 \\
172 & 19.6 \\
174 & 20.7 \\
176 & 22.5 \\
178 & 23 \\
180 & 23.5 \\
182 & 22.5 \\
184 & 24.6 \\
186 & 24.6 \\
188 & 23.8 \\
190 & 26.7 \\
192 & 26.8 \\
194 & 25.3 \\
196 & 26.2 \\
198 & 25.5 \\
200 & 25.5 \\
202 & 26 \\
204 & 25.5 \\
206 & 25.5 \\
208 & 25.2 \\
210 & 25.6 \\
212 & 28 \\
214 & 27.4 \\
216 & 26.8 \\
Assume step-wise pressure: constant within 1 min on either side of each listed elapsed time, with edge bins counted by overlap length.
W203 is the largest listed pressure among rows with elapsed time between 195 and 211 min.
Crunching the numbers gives 26.2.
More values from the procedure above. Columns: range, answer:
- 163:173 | 23.8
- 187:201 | 26.8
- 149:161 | 27.1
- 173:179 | 23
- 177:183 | 23.5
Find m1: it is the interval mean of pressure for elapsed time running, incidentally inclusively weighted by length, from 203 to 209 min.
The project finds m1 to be 25.4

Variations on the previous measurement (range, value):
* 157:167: 24.1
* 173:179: 22.1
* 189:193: 26.8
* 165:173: 21.3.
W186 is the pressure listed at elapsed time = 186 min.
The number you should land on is 24.6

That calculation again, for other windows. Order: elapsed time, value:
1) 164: 23.8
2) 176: 22.5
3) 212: 28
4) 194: 25.3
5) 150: 26.6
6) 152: 26.9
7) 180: 23.5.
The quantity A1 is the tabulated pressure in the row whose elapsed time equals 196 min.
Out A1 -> 26.2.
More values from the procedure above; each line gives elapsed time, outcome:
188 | 23.8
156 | 24.9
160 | 24.4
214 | 27.4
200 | 25.5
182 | 22.5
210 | 25.6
